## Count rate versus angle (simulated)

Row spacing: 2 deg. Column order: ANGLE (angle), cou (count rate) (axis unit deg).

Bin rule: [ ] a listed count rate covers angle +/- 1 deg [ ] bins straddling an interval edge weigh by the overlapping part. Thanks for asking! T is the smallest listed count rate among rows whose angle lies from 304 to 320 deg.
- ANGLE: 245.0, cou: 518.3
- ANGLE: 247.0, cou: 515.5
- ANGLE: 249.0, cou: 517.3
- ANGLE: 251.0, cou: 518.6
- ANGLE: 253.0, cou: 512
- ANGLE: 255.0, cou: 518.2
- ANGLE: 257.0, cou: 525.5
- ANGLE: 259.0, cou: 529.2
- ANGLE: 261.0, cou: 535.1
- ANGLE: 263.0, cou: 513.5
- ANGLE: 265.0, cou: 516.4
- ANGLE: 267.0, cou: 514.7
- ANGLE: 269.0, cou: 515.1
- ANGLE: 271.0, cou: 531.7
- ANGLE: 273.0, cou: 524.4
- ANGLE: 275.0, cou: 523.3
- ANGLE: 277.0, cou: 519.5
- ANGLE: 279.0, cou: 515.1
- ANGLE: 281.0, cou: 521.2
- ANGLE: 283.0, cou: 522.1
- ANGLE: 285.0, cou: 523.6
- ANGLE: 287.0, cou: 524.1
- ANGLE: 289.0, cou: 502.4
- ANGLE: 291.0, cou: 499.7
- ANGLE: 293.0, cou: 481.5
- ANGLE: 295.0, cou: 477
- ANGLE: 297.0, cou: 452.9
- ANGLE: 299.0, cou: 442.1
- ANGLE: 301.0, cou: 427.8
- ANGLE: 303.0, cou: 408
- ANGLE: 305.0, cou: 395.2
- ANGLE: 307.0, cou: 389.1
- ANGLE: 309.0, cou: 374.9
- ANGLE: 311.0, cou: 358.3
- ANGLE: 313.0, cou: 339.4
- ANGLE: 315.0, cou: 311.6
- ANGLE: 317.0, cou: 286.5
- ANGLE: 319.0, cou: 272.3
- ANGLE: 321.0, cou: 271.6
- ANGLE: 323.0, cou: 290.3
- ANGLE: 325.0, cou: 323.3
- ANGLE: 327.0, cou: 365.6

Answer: 272.3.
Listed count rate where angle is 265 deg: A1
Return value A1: 516.4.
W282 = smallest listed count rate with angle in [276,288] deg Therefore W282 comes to 515.1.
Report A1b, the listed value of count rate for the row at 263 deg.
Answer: 513.5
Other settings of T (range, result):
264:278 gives 514.7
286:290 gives 502.4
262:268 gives 513.5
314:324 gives 271.6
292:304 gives 408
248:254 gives 512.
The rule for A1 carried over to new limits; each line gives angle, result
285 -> 523.6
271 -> 531.7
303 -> 408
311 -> 358.3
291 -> 499.7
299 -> 442.1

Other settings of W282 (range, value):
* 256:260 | 525.5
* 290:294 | 481.5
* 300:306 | 395.2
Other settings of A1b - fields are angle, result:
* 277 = 519.5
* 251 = 518.6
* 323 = 290.3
